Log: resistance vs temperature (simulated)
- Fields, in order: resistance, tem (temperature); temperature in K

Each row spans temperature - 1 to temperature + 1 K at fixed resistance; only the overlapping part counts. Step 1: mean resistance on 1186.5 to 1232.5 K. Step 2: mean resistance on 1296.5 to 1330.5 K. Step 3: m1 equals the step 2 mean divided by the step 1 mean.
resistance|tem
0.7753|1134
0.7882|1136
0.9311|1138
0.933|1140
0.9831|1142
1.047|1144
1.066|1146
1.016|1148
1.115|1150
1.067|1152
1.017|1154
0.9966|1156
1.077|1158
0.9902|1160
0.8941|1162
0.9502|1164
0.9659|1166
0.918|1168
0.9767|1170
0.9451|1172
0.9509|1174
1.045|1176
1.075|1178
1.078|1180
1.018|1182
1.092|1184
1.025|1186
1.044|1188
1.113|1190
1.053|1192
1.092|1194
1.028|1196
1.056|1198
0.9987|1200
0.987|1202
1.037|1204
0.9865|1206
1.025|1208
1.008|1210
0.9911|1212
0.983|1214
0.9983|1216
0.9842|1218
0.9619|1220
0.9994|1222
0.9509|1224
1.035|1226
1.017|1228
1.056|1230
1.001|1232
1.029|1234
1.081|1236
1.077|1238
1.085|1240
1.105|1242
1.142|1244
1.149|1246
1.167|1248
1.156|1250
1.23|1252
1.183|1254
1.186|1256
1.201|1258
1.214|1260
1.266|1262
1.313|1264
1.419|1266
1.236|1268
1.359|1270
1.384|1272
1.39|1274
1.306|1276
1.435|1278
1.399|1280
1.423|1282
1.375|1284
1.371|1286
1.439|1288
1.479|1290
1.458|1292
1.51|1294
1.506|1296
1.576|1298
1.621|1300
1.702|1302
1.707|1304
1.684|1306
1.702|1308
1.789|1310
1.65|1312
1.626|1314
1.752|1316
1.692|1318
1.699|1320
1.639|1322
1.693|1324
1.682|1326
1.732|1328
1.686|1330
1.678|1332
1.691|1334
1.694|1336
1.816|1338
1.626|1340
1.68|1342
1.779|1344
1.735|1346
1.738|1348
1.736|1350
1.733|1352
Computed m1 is 1.65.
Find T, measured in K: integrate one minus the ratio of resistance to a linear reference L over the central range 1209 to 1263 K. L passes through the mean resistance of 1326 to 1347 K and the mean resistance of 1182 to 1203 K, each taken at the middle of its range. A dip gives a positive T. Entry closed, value 7.2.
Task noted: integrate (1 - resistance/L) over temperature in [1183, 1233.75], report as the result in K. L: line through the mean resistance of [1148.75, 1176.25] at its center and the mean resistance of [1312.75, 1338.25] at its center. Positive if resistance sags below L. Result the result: 7.0 K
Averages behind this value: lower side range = 0.992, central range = 1.02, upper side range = 1.69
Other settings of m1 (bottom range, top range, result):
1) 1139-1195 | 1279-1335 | 1.58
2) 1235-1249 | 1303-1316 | 1.52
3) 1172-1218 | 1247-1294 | 1.29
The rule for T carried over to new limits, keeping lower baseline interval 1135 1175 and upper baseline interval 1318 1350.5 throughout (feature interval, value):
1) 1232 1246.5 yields 2.6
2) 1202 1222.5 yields 3.6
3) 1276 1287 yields 0.7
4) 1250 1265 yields 1.9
